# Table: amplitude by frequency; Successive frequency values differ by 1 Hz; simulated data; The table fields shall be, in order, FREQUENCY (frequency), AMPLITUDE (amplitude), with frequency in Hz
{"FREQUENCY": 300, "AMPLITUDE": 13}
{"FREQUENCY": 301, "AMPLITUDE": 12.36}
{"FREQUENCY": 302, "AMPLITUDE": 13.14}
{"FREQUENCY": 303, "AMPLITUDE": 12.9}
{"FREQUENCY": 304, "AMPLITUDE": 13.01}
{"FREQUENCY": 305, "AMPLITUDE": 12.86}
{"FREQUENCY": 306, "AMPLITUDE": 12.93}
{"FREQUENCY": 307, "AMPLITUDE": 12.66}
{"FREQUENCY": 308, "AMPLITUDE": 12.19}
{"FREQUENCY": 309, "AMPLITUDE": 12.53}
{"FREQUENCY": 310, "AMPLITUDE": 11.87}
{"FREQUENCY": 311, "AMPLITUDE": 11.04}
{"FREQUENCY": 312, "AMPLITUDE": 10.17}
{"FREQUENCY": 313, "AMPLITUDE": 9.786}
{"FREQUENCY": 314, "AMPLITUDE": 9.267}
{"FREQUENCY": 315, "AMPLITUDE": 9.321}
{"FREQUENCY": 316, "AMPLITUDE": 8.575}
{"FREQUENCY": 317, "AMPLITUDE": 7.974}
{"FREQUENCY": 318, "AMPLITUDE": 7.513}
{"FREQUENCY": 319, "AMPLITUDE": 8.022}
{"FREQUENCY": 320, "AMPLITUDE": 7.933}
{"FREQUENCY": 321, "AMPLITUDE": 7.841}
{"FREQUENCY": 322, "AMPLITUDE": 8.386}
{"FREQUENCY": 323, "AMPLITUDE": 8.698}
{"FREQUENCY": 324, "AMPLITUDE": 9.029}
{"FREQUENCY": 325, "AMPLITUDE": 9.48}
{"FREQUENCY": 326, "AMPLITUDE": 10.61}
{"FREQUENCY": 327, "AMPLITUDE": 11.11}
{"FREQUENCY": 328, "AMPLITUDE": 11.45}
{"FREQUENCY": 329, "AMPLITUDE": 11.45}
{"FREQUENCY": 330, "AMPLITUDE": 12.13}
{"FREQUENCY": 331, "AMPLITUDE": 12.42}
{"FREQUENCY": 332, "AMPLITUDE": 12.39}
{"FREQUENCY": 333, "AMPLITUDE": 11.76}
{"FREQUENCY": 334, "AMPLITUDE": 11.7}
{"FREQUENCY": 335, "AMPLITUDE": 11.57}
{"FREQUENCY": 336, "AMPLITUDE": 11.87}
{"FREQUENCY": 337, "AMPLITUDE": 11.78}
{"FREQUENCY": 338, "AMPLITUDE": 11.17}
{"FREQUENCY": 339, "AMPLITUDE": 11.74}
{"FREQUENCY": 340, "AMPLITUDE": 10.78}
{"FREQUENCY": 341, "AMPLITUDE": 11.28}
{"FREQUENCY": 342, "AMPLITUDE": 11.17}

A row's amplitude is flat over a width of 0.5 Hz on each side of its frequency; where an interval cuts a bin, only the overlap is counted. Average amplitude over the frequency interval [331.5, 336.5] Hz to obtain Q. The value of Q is 11.9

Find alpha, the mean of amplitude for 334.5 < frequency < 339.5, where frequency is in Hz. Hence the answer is 11.6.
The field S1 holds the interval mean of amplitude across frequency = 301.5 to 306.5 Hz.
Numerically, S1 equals 13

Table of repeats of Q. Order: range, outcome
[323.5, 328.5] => 10.3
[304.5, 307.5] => 12.8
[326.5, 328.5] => 11.3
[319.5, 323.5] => 8.21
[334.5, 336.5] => 11.7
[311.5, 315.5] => 9.64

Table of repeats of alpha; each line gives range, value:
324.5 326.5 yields 10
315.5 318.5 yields 8.02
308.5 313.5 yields 11.1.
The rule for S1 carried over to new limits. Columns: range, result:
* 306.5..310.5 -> 12.3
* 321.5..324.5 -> 8.7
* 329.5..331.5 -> 12.3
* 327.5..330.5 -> 11.7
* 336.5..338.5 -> 11.5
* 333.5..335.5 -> 11.6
